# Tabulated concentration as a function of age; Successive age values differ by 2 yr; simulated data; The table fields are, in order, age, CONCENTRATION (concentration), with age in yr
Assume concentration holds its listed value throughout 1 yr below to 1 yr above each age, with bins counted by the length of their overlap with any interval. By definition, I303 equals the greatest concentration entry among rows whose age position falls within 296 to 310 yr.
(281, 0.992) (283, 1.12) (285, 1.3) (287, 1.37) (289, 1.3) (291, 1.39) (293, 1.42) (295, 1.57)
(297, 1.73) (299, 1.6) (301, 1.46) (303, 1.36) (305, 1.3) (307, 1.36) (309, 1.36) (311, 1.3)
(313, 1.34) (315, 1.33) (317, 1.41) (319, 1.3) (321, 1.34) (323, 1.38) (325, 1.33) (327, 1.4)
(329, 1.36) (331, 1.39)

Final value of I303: 1.73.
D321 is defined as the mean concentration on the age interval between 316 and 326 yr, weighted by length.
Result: 1.35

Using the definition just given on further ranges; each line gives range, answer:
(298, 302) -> 1.53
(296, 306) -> 1.49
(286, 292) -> 1.35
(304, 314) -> 1.33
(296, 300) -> 1.67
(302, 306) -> 1.33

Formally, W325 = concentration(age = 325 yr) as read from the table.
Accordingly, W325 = 1.33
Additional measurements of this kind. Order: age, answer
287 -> 1.37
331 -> 1.39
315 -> 1.33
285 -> 1.3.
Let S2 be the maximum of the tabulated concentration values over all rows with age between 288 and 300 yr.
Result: 1.73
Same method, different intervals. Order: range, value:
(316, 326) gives 1.41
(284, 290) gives 1.37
